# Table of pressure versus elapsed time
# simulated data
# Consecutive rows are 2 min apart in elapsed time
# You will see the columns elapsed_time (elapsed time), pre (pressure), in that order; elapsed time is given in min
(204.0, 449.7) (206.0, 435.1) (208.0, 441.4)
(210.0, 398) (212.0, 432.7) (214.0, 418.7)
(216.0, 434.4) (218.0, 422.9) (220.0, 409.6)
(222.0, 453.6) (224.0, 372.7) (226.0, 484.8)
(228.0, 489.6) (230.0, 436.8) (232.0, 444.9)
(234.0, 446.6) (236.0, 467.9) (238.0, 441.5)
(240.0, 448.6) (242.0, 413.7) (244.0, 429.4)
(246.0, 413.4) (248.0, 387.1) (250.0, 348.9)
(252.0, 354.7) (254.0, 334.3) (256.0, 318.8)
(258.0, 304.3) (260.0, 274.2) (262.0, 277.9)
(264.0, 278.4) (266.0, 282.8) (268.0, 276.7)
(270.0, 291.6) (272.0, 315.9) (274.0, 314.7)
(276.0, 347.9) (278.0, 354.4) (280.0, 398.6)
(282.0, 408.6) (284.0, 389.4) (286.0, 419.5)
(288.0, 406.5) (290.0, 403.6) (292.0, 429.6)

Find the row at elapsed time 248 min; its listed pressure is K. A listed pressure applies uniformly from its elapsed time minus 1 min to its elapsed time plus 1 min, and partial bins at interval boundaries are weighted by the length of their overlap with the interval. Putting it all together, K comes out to 387.1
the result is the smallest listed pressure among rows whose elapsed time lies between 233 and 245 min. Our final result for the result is 413.7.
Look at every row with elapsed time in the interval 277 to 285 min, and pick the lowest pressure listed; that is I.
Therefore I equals 354.4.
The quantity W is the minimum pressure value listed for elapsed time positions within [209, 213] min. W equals 398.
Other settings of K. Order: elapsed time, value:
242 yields 413.7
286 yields 419.5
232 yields 444.9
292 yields 429.6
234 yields 446.6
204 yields 449.7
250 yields 348.9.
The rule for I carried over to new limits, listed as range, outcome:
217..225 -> 372.7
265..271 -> 276.7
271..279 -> 314.7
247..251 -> 348.9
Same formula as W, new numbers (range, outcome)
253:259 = 304.3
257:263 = 274.2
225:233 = 436.8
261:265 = 277.9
